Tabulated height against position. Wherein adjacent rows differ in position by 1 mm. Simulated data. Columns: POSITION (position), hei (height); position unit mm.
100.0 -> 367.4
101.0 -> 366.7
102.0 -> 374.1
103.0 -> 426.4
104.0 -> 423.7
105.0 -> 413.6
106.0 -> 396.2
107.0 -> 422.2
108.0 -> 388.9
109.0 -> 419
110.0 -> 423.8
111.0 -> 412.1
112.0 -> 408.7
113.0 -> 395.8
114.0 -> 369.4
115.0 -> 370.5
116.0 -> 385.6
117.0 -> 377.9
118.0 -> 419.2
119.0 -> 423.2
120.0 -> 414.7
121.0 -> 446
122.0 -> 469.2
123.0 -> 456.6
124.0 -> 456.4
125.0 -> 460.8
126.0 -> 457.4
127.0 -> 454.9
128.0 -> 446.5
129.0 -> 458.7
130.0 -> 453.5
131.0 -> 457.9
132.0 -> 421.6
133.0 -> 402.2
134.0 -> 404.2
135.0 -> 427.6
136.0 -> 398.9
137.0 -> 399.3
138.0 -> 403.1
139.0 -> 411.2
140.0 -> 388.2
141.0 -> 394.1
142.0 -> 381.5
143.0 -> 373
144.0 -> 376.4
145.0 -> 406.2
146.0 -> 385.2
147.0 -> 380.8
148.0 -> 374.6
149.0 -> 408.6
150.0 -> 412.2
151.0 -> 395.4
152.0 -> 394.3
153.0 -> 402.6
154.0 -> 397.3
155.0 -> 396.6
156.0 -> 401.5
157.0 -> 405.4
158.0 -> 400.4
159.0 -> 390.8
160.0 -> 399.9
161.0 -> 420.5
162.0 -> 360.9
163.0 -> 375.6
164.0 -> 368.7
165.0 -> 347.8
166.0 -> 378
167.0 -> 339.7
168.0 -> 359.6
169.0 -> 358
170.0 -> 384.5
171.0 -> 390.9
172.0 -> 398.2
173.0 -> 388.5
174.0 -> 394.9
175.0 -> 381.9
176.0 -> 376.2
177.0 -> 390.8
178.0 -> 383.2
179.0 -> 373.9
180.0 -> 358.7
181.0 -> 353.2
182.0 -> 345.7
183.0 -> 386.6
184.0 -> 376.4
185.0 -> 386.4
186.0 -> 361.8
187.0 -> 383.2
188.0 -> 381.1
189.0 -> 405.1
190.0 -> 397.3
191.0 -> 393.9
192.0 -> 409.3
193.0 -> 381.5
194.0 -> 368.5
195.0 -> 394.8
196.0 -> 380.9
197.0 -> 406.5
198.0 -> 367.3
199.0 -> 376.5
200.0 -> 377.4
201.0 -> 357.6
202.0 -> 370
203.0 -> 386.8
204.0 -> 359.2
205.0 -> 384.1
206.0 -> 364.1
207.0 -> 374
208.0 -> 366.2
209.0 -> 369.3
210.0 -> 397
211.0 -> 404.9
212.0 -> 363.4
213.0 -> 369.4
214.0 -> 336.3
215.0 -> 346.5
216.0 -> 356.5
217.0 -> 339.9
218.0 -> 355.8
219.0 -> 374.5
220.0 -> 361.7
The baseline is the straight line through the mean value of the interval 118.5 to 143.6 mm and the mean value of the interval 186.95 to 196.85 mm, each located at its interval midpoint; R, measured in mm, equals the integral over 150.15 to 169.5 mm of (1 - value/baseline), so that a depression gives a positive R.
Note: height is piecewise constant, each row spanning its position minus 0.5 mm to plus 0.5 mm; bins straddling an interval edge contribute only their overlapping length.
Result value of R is 1.2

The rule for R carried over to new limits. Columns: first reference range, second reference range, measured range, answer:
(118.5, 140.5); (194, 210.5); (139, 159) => 1.13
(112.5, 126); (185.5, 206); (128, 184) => 1.44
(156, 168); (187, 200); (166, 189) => 0.50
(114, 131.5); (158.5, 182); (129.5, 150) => 0.54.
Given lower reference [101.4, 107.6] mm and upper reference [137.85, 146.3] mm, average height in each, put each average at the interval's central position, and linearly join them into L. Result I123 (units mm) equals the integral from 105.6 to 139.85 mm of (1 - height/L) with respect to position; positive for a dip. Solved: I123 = -1.8 mm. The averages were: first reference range 408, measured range 421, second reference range 391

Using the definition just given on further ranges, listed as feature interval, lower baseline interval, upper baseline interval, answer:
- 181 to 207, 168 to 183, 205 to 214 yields -0.3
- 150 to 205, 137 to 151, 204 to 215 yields -0.1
